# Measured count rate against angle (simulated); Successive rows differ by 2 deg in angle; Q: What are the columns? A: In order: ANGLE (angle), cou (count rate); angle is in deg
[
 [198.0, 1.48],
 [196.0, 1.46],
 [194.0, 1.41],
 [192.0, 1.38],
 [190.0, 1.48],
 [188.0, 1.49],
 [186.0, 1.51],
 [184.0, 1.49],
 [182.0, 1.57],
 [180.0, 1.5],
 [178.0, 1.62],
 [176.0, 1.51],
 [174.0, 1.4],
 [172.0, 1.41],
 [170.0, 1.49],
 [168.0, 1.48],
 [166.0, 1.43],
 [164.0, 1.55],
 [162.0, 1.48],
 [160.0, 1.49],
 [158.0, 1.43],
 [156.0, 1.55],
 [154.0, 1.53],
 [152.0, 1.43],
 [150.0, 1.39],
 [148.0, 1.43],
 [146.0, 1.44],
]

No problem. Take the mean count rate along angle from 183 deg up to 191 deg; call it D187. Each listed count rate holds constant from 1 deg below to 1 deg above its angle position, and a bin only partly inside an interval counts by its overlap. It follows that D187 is 1.49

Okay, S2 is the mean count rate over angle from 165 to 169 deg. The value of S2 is 1.46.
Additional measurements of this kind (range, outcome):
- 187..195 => 1.44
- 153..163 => 1.5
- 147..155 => 1.45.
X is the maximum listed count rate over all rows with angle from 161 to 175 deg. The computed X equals 1.55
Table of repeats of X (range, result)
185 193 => 1.51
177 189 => 1.62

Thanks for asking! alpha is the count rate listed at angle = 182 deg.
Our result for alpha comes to 1.57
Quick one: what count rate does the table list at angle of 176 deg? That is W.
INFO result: 1.51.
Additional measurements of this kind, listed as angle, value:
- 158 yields 1.43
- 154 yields 1.53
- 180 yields 1.5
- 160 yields 1.49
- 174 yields 1.4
